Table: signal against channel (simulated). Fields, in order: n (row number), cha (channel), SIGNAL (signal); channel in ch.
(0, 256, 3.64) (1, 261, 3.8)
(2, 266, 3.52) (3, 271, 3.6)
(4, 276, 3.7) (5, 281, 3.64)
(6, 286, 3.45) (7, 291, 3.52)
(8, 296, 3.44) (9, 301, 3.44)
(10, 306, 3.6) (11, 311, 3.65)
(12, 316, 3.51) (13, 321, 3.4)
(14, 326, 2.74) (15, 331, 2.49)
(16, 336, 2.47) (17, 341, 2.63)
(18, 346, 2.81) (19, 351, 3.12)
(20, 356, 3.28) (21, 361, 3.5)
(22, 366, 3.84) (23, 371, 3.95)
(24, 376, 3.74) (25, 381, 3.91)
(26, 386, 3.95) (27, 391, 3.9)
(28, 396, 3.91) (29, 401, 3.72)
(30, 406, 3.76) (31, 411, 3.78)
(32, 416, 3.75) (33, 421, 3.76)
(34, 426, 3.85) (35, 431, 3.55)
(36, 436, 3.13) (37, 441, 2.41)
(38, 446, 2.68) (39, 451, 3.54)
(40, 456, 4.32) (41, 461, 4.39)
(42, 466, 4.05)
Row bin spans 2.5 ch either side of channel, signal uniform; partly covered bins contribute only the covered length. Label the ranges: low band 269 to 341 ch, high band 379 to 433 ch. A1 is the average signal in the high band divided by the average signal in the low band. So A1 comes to 1.2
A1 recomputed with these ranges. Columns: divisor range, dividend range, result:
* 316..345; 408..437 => 1.30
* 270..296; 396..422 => 1.06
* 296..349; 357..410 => 1.23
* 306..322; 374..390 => 1.09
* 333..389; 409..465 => 1.06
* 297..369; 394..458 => 1.11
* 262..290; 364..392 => 1.08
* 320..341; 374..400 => 1.43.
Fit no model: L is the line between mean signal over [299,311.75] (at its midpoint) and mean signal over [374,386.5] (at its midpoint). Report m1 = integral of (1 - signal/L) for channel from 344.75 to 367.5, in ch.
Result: 2.7 ch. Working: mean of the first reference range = 3.56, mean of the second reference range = 3.86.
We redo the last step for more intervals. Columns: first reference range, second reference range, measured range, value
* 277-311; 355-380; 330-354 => 6.0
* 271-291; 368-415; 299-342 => 6.5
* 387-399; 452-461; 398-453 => 8.1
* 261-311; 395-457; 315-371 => 7.1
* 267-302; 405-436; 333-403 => 3.2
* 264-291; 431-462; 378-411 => -4.0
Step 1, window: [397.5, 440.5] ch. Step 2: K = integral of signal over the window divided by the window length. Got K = 3.61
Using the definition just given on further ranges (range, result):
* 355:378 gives 3.69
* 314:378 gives 3.18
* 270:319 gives 3.55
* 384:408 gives 3.85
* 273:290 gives 3.59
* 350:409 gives 3.73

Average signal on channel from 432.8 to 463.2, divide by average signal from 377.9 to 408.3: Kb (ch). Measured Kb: 0.88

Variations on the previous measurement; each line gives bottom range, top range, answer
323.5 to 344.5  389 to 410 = 1.47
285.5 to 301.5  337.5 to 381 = 0.97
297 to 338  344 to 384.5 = 1.11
